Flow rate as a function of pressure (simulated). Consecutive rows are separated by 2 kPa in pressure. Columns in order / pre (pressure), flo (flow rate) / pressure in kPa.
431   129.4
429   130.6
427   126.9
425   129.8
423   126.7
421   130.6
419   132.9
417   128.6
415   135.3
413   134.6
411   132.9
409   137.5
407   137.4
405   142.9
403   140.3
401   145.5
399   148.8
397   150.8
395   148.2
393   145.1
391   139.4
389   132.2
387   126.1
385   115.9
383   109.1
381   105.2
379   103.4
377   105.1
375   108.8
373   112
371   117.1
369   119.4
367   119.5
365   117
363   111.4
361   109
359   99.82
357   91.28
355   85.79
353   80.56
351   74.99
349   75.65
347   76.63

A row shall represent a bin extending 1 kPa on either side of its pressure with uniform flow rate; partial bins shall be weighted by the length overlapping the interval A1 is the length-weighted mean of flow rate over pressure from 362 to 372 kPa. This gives 117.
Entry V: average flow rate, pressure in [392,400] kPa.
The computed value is 148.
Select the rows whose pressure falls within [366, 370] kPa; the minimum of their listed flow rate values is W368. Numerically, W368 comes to 119.4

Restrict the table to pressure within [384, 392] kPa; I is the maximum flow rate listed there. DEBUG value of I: 139.4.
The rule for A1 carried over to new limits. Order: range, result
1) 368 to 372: 118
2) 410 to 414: 134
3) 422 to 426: 128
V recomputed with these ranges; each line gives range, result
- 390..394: 142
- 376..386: 108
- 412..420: 133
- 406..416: 136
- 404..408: 140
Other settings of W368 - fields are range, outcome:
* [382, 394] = 109.1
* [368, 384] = 103.4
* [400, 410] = 137.4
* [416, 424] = 126.7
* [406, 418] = 128.6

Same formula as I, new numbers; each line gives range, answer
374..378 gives 108.8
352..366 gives 117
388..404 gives 150.8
